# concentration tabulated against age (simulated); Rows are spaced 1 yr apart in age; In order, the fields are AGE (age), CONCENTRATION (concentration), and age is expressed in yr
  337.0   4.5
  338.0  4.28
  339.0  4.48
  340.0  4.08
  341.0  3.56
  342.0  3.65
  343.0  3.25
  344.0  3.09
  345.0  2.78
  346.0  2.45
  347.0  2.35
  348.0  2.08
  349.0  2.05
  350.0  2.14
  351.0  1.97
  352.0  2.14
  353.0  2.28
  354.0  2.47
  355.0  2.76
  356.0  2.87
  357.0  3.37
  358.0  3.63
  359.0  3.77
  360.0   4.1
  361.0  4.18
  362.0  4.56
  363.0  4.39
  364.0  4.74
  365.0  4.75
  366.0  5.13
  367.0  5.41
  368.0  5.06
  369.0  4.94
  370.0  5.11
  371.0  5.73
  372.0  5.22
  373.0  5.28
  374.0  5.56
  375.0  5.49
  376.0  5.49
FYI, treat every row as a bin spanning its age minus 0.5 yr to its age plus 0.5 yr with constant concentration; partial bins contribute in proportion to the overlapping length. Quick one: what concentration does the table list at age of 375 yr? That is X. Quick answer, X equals 5.49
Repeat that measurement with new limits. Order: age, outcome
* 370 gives 5.11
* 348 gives 2.08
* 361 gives 4.18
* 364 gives 4.74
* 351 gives 1.97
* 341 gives 3.56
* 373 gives 5.28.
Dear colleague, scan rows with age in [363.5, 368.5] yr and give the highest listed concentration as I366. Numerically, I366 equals 5.41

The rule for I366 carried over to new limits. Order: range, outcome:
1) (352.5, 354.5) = 2.47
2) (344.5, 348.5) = 2.78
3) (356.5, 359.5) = 3.77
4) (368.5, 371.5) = 5.73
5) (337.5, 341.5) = 4.48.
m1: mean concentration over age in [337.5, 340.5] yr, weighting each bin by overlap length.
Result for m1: 4.28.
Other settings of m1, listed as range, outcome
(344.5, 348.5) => 2.42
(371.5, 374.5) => 5.35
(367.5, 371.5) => 5.21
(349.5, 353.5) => 2.13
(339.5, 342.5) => 3.76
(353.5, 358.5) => 3.02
